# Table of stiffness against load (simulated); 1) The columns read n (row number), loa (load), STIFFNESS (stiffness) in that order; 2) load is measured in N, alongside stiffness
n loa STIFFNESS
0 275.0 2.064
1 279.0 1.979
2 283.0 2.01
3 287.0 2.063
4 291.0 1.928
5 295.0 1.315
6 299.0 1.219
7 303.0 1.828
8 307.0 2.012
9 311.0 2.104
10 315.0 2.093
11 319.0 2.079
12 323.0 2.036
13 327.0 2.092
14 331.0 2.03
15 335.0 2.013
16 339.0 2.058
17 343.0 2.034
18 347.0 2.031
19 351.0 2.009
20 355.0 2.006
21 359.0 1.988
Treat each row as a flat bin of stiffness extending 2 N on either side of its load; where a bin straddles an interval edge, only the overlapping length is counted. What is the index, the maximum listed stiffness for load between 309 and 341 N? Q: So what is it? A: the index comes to 2.104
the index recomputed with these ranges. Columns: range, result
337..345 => 2.058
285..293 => 2.063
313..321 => 2.093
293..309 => 2.012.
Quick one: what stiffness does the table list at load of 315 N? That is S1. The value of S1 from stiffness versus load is 2.093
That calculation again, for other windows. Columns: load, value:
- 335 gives 2.013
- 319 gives 2.079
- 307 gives 2.012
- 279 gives 1.979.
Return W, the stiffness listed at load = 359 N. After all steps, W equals 1.988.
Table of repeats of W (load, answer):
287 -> 2.063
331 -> 2.03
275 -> 2.064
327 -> 2.092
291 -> 1.928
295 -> 1.315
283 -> 2.01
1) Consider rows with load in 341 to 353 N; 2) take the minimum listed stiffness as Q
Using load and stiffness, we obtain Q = 2.009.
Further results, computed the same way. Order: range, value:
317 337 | 2.013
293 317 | 1.219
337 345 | 2.034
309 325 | 2.036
